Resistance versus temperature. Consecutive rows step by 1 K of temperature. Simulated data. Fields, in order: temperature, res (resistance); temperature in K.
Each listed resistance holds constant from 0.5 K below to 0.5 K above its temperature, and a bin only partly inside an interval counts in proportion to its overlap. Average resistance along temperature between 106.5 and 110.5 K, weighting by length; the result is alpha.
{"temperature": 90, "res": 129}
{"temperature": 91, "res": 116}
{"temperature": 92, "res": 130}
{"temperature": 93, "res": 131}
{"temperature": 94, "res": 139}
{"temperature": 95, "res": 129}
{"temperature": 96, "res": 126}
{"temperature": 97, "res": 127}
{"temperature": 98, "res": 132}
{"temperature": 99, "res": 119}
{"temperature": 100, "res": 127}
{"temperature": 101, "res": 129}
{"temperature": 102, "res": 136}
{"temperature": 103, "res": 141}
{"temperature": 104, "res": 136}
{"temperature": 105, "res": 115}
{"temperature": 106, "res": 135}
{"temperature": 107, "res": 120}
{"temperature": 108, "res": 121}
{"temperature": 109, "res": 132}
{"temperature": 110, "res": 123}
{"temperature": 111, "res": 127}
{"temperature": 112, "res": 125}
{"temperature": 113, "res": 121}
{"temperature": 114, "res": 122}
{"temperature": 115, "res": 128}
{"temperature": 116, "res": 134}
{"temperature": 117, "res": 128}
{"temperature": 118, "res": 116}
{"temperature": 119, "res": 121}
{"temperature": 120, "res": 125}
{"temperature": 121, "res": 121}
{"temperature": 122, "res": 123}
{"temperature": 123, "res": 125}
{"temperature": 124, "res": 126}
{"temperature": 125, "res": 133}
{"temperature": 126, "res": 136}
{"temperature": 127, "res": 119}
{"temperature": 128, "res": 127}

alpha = 124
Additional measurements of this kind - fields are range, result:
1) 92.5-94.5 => 135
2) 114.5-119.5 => 125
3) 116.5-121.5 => 122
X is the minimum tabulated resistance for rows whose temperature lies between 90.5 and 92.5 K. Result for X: 116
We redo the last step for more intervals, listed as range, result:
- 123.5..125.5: 126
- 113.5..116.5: 122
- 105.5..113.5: 120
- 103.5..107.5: 115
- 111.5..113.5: 121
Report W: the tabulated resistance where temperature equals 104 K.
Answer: 136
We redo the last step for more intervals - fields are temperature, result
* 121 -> 121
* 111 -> 127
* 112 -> 125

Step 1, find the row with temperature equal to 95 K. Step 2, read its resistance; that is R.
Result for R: 129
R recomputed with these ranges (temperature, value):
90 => 129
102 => 136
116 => 134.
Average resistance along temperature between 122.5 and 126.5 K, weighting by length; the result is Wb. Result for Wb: 130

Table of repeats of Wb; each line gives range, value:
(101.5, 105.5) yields 132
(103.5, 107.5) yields 126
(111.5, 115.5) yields 124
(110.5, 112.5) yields 126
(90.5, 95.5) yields 129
